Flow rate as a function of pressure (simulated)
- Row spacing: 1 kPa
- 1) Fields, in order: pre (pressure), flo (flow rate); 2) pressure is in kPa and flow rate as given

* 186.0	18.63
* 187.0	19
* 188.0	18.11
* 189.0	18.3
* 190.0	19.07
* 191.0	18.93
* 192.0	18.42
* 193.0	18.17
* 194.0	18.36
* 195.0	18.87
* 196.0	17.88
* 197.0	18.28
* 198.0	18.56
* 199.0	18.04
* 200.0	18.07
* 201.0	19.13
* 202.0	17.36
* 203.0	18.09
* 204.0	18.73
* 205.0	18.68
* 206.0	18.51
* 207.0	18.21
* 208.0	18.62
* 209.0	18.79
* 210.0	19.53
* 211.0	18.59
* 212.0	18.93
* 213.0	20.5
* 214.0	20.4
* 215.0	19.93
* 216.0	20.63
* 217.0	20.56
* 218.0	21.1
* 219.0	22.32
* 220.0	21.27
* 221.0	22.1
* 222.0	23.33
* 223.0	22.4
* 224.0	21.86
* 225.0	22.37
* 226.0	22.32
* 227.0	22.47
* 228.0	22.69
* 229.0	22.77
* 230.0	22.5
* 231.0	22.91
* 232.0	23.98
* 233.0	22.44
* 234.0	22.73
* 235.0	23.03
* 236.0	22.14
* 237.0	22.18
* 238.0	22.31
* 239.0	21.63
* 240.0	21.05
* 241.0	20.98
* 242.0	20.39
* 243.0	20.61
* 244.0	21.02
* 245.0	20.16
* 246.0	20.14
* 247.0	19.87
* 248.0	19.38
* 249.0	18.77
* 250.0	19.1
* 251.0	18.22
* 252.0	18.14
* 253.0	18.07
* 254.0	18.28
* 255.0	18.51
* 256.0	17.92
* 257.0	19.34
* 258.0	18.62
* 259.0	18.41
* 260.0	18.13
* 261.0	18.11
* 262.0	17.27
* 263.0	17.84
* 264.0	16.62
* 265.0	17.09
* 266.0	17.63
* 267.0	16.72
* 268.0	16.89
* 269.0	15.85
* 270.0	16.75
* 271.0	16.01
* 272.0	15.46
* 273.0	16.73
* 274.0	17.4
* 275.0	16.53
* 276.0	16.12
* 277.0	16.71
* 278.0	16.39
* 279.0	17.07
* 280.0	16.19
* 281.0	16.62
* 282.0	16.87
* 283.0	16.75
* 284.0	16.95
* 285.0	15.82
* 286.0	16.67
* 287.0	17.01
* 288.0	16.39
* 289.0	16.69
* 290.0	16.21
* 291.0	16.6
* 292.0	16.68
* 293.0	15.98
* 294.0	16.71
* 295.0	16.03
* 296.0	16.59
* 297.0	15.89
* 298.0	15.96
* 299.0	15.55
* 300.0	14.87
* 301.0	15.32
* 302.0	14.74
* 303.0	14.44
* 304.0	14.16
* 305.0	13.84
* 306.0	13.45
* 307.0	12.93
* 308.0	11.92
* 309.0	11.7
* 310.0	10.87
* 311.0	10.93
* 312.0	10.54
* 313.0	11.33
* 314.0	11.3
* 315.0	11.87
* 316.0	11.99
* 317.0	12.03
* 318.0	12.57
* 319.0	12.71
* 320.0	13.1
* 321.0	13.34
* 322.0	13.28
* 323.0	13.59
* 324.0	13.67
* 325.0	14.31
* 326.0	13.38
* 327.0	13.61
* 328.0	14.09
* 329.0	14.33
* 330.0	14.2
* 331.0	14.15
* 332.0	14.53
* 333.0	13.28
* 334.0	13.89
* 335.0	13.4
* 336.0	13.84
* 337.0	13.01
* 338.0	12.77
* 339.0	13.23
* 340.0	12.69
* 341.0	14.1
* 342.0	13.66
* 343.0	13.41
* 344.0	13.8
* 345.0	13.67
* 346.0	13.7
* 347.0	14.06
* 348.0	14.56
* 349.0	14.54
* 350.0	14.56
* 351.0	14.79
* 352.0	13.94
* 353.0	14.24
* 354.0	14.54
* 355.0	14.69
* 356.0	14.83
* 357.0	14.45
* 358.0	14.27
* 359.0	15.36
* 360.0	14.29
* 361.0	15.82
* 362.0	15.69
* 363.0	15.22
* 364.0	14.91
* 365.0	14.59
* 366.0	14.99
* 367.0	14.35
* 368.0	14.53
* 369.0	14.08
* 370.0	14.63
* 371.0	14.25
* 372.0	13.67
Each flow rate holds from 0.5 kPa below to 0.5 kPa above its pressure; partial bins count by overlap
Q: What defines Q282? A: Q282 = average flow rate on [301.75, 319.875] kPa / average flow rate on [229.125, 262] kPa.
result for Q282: 0.61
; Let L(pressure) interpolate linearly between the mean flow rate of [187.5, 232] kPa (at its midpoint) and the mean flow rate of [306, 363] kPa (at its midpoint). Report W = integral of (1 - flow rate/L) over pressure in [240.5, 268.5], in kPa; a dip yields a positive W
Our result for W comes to -1.6 kPa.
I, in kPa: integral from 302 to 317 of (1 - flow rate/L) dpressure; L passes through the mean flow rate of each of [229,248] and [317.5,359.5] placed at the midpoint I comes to 3.6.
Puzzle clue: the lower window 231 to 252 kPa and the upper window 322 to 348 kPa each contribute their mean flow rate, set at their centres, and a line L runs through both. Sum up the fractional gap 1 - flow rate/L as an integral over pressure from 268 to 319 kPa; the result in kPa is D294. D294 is 6.0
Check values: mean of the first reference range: 21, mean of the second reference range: 13.7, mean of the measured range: 15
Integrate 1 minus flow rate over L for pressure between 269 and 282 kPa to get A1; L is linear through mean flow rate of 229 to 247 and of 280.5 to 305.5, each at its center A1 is 1.0 kPa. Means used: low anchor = 21.8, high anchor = 16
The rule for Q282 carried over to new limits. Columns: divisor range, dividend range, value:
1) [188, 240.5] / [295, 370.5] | 0.68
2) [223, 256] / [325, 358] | 0.66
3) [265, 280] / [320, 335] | 0.83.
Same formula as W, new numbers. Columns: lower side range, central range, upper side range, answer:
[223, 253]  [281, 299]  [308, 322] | -1.8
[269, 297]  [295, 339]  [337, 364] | 5.5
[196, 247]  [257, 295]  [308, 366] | 1.0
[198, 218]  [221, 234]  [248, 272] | -2.9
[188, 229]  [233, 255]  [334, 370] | -2.4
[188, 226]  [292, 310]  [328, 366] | 1.5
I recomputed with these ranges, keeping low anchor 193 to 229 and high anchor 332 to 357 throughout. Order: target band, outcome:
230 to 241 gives -2.07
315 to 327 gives 1.53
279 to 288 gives 0.02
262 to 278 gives 0.54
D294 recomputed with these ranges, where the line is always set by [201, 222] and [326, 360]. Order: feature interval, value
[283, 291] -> -0.1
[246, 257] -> -0.5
